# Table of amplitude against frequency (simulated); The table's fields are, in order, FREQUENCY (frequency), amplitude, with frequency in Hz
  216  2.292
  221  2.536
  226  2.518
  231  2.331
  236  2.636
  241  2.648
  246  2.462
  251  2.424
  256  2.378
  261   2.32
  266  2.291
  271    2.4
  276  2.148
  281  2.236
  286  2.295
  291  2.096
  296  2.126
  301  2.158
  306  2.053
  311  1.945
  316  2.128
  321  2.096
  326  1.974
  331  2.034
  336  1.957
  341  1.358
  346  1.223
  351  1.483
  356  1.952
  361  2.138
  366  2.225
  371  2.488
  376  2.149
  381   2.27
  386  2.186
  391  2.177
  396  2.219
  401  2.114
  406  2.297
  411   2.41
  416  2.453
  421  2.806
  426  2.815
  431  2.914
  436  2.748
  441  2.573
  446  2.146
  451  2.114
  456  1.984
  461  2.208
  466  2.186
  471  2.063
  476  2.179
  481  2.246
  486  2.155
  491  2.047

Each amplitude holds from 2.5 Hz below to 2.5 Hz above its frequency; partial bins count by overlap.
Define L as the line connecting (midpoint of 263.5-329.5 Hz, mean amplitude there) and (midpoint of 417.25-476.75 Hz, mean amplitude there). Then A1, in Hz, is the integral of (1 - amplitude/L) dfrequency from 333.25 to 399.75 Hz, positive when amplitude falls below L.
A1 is 8.2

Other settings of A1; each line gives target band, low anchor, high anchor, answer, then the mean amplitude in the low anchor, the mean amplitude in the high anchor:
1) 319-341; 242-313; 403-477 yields 3.42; 2.25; 2.4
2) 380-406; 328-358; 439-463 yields -3.89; 1.67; 2.2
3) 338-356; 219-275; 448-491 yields 6.63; 2.44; 2.14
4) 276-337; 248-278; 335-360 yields -4.55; 2.33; 1.61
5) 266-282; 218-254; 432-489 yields 1.25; 2.5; 2.25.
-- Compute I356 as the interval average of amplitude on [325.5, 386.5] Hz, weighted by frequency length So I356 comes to 1.95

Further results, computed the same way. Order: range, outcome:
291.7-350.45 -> 1.91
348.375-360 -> 1.77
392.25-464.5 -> 2.41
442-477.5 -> 2.14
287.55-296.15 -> 2.13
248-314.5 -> 2.22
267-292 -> 2.25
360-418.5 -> 2.26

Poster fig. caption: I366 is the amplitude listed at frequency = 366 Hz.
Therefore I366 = 2.225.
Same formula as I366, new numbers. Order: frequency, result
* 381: 2.27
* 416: 2.453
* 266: 2.291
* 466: 2.186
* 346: 1.223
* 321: 2.096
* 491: 2.047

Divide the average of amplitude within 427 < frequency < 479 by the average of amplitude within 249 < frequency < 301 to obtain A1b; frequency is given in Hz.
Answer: 1.0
